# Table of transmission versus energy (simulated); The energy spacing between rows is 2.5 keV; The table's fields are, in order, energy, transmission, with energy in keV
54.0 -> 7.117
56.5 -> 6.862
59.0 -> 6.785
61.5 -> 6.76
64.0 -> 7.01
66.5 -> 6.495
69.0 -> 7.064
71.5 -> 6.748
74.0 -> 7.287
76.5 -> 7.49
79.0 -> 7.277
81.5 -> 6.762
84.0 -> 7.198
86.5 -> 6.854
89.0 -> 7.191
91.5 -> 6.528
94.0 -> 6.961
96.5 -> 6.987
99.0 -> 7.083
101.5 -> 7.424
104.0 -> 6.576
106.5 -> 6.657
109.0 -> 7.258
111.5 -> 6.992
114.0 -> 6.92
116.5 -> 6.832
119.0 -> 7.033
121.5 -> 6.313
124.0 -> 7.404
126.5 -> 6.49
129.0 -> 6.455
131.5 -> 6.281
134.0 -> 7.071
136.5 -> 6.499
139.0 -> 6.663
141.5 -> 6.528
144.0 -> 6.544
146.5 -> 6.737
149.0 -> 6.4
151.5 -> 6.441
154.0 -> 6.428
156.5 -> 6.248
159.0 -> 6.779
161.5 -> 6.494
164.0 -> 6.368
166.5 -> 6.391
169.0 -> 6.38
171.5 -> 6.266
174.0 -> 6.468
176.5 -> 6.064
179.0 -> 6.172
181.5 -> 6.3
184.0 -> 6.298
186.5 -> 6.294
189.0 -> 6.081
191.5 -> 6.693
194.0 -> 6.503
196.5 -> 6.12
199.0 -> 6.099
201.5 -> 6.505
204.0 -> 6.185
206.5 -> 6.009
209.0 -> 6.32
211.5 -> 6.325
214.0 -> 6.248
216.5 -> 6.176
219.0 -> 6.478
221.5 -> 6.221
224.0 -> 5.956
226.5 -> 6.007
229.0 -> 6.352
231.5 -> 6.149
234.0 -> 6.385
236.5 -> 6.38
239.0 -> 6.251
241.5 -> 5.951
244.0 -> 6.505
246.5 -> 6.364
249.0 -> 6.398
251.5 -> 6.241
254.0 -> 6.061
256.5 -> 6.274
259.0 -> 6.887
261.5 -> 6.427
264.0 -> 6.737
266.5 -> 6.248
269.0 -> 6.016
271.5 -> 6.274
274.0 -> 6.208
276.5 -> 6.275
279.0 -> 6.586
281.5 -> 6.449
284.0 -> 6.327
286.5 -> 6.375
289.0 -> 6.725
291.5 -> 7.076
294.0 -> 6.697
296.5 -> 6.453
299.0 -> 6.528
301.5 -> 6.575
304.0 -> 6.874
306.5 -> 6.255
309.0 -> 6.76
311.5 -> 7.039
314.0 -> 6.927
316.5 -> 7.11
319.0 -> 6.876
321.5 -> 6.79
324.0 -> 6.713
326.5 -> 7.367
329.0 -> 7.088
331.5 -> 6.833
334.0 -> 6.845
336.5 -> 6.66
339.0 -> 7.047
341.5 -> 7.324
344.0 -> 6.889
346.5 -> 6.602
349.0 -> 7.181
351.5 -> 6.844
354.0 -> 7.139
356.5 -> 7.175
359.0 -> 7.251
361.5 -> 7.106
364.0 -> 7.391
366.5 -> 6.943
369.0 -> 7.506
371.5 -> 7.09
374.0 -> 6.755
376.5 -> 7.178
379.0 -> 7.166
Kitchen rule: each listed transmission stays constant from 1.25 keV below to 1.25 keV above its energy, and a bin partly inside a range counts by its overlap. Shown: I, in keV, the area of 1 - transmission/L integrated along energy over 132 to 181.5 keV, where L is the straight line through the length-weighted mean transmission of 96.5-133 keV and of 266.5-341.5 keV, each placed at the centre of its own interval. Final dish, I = 2.5 keV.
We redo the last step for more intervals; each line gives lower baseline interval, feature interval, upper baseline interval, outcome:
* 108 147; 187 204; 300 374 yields 1.2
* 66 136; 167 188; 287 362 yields 1.9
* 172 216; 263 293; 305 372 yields 1.1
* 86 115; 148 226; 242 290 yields 4.0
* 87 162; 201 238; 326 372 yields 3.4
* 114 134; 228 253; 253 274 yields 0.5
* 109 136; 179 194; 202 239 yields 0.2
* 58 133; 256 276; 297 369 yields 1.6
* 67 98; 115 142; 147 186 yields -0.1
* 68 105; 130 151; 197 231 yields 0.3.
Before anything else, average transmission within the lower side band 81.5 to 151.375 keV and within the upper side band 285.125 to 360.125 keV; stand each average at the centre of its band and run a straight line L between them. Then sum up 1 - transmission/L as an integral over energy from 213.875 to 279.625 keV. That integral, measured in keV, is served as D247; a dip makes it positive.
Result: 5.3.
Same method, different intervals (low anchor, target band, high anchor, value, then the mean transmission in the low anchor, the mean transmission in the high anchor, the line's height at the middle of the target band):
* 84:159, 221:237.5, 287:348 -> 1.4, 6.76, 6.83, 6.8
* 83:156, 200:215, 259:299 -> 0.8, 6.78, 6.47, 6.61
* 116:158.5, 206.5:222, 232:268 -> 0.4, 6.61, 6.36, 6.44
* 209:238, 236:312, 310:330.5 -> 2.0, 6.25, 6.98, 6.63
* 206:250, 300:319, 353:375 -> 0.0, 6.25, 7.16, 6.79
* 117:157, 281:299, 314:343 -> 0.8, 6.61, 6.97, 6.89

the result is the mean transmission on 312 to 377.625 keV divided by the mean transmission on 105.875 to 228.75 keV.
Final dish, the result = 1.1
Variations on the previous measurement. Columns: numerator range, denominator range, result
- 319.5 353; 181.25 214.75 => 1.10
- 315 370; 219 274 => 1.12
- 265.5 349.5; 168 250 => 1.07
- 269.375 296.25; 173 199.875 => 1.03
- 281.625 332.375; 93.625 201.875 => 1.03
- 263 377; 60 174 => 1.01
